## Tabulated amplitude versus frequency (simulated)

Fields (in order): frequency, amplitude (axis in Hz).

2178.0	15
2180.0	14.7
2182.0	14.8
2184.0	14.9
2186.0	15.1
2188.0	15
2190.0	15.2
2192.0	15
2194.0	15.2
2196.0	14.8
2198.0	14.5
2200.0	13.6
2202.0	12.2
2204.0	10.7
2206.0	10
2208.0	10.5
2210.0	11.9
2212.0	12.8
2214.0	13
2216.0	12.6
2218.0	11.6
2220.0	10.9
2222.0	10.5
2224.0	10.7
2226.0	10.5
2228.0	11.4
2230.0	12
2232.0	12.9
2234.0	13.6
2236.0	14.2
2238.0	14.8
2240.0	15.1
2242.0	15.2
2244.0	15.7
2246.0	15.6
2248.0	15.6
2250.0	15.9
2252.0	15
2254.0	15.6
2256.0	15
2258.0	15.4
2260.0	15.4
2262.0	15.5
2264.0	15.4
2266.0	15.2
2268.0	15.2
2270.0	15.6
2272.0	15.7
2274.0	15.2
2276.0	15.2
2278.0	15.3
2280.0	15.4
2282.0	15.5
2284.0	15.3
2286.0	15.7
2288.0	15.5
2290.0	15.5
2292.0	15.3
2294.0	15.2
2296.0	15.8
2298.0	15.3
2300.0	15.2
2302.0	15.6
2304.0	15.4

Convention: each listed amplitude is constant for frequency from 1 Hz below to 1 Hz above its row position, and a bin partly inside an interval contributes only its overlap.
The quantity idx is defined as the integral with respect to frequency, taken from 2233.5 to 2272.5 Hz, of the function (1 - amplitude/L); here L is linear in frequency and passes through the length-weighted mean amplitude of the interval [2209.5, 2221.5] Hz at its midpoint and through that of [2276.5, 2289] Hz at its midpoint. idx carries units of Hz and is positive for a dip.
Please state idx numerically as -3.7 Hz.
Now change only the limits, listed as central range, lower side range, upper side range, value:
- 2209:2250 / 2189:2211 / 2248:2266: 3.5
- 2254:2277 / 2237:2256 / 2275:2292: 0.1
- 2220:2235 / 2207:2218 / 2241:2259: 2.1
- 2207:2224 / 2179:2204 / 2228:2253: 3.3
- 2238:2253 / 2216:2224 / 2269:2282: -2.6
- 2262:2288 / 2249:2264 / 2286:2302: 0.0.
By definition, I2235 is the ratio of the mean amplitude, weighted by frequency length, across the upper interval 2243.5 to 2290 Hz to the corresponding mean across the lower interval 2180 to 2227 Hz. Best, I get 1.2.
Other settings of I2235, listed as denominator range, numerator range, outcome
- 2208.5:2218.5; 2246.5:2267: 1.25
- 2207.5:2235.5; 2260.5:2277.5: 1.30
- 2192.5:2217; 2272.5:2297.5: 1.21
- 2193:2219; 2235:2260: 1.21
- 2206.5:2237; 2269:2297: 1.30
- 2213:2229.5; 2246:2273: 1.35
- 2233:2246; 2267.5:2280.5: 1.04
